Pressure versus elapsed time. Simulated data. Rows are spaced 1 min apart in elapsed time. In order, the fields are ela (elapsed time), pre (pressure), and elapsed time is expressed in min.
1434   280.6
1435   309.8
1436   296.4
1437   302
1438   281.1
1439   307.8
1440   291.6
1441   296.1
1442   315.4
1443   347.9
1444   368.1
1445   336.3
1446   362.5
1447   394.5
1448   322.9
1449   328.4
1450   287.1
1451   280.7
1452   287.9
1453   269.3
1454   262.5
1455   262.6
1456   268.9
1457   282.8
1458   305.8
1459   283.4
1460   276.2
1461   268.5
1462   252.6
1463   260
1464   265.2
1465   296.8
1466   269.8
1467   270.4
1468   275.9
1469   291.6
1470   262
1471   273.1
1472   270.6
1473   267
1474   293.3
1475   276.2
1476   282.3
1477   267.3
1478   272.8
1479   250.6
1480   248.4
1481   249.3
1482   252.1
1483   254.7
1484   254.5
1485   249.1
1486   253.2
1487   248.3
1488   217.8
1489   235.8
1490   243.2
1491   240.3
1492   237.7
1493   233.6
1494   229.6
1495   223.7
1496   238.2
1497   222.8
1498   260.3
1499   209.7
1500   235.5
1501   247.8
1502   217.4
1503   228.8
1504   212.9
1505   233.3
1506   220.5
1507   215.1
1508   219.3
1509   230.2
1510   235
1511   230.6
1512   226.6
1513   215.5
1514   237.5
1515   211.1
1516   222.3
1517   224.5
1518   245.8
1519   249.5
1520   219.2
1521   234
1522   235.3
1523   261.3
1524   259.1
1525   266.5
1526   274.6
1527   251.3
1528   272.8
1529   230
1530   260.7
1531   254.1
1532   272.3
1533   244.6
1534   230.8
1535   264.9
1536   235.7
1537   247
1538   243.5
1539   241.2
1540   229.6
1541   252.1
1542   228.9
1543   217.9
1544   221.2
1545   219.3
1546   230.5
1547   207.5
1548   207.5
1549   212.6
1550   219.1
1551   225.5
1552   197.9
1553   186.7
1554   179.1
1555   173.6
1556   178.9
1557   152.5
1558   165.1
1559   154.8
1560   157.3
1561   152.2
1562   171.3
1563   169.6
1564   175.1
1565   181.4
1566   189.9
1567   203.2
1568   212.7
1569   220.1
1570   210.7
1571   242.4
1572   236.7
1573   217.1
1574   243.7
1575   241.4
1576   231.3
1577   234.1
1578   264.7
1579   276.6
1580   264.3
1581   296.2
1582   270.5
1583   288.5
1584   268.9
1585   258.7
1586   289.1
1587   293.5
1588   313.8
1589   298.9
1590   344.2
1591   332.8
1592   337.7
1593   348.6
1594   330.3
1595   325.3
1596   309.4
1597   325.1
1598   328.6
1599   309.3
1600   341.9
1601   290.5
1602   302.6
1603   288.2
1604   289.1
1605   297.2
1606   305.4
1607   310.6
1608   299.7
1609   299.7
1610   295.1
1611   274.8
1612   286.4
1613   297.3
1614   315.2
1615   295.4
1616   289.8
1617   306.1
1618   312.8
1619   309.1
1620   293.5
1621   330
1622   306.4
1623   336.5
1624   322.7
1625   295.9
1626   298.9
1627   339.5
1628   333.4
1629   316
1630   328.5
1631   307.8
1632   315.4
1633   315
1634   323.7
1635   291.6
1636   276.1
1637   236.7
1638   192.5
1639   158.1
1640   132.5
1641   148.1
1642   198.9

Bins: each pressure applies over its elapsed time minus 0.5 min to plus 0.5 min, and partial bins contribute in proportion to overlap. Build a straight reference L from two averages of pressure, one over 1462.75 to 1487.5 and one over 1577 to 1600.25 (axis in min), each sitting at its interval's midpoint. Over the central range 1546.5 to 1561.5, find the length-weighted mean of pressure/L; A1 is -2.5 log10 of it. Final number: 0.50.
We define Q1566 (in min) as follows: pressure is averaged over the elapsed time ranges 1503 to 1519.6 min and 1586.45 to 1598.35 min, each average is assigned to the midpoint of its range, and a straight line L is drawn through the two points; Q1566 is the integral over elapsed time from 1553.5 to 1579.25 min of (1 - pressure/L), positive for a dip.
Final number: 8.2 min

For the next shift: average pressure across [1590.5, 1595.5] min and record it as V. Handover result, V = 335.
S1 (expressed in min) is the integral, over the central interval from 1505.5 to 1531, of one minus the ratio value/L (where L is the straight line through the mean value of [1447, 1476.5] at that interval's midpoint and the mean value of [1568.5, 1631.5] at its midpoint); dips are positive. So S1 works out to 4.3 min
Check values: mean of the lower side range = 281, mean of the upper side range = 295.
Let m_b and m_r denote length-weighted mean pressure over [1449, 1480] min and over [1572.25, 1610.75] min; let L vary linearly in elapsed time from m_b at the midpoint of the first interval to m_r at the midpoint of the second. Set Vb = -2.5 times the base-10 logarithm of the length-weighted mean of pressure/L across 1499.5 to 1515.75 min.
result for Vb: 0.24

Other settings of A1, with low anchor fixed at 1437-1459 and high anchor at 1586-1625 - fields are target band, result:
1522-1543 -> 0.23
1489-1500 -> 0.30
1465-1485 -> 0.15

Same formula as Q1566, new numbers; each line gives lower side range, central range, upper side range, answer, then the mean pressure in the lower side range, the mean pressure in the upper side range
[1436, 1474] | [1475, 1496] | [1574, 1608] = 3.30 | 293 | 296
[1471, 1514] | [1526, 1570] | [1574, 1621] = 9.26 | 242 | 297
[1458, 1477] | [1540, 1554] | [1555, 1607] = 2.45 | 275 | 257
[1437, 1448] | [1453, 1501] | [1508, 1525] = 4.40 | 329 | 234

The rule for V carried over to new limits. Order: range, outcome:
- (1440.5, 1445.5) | 333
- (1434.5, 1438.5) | 297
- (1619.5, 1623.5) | 317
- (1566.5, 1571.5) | 218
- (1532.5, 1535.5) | 247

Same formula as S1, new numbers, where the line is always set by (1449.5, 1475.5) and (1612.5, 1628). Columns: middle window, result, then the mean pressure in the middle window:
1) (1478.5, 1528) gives 8.2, 237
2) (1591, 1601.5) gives -0.7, 325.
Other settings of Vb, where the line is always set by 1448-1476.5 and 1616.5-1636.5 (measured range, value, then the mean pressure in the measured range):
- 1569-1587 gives 0.19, 255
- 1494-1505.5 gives 0.24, 230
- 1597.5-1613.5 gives 0.03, 301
